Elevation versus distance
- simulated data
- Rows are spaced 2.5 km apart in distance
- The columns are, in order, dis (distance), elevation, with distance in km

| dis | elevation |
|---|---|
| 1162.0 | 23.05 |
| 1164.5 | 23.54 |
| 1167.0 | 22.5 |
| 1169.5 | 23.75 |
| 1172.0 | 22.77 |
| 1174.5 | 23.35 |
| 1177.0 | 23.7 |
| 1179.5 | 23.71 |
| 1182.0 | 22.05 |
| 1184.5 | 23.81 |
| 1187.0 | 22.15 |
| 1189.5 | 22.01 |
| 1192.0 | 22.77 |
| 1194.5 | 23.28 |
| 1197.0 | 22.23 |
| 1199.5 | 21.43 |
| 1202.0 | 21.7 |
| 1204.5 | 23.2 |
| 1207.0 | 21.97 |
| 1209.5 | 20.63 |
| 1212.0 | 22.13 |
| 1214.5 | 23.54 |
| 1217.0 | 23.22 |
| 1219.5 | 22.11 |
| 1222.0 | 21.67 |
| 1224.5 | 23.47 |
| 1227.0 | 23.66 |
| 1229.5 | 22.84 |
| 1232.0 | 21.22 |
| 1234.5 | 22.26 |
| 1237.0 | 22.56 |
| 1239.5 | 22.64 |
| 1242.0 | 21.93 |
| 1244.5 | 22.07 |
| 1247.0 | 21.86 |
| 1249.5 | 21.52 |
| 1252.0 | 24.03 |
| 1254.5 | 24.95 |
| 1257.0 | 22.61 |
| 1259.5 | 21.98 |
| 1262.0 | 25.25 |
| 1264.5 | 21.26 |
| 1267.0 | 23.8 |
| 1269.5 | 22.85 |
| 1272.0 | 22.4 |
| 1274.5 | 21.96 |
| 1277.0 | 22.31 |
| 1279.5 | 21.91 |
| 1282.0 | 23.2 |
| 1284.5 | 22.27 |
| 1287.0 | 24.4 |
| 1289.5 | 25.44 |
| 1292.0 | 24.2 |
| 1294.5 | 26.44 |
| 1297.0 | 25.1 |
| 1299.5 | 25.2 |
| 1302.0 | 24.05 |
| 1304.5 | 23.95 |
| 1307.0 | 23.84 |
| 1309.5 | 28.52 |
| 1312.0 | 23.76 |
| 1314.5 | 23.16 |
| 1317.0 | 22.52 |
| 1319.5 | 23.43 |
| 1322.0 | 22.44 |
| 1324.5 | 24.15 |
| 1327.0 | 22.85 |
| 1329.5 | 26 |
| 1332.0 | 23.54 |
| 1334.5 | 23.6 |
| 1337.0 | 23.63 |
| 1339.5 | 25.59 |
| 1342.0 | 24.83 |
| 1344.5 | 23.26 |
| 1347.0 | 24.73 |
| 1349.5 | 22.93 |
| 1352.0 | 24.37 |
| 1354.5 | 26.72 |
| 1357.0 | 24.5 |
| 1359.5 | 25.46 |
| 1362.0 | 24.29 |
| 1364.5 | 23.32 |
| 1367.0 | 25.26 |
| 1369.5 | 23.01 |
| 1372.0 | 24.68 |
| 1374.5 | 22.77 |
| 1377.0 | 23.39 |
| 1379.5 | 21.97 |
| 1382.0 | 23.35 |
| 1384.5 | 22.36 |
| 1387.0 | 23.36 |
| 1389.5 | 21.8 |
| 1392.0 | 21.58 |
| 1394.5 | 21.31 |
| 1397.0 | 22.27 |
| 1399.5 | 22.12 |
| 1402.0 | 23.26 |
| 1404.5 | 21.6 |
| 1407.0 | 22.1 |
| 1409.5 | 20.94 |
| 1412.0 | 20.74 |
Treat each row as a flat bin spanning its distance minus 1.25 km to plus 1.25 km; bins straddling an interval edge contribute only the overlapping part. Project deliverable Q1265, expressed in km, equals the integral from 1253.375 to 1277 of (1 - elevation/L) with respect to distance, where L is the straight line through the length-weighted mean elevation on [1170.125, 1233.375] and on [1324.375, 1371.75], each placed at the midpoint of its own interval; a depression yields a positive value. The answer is 0.4 km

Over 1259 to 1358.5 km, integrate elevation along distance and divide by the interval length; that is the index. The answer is 23.9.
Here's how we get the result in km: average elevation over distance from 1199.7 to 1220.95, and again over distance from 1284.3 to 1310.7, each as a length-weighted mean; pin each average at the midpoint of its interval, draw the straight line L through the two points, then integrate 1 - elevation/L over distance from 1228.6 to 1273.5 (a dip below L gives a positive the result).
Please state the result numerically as 1.6 km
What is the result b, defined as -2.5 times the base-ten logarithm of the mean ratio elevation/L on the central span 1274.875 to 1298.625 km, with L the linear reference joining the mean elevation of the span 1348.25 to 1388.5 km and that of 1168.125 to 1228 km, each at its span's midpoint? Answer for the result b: -0.03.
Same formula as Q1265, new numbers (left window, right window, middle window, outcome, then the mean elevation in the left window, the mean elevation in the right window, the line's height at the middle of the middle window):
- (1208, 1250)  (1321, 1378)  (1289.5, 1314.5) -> -1.60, 22.3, 24.2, 23.4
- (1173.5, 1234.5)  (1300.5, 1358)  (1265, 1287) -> 0.80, 22.6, 24.2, 23.5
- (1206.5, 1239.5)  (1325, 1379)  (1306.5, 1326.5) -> -0.20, 22.4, 24.2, 23.7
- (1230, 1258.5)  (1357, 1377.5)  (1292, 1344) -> -1.92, 22.5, 24.1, 23.5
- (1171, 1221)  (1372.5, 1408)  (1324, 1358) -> -2.84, 22.6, 22.4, 22.5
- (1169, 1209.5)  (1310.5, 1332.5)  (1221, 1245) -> 0.54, 22.7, 23.6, 23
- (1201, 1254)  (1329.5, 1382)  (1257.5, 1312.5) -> -1.45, 22.4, 24.1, 23.2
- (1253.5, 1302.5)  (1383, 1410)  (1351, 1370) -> -1.80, 23.6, 22.1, 22.5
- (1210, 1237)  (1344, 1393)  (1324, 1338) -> -0.34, 22.6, 23.7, 23.4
